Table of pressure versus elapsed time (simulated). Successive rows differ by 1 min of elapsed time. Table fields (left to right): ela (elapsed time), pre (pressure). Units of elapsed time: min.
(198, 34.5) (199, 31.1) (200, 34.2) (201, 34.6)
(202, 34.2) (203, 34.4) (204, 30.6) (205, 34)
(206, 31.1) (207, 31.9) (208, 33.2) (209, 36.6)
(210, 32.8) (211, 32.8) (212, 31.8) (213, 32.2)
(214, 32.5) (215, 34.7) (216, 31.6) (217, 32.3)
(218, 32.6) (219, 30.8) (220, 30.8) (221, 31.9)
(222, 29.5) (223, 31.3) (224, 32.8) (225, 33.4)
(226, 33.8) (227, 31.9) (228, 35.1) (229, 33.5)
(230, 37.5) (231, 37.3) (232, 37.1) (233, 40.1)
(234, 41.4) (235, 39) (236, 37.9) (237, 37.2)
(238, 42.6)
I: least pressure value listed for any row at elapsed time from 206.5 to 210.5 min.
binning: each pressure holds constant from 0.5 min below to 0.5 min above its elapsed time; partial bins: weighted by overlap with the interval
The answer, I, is 31.9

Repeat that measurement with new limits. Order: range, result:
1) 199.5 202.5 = 34.2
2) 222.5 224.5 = 31.3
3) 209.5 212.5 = 31.8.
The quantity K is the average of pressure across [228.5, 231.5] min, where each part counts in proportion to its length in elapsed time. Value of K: 36.1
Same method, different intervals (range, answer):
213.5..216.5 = 32.9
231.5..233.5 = 38.6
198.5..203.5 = 33.7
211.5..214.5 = 32.2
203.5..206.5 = 31.9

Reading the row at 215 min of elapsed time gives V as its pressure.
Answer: 34.7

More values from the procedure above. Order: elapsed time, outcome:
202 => 34.2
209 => 36.6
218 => 32.6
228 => 35.1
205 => 34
